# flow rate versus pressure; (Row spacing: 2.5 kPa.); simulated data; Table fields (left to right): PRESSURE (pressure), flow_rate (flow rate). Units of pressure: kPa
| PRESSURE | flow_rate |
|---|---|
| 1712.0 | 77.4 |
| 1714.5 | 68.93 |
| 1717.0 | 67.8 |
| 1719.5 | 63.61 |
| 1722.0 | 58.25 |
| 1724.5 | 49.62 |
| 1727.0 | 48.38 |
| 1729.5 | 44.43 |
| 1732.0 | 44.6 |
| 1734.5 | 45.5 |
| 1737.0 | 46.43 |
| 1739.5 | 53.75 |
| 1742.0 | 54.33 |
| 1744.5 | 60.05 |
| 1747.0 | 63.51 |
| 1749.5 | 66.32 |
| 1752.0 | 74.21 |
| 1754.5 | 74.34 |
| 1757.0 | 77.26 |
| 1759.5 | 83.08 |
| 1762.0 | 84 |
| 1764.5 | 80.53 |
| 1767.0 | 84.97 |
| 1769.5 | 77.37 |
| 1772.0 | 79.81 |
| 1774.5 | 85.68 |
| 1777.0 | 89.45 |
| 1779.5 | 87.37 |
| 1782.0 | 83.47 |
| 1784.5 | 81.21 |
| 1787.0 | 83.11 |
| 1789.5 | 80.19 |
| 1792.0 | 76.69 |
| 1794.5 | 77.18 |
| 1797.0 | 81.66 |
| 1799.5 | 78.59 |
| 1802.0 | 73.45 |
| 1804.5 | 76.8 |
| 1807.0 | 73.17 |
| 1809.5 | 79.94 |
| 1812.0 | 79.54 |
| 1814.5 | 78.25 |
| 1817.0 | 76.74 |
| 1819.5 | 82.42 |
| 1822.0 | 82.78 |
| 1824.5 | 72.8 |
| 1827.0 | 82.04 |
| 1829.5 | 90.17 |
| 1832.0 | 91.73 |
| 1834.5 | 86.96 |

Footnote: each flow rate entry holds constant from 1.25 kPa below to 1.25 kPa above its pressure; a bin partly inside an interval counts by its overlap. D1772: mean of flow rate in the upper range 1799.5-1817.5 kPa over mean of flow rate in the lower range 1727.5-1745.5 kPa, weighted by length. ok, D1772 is 1.5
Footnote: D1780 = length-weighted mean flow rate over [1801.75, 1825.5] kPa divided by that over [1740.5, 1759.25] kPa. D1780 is 1.15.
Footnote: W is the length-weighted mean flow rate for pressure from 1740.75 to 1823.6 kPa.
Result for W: 77.8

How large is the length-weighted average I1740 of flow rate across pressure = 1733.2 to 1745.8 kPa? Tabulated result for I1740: 52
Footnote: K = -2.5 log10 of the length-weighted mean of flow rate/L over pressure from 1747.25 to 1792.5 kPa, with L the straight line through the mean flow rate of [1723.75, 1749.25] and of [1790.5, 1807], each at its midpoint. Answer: -0.226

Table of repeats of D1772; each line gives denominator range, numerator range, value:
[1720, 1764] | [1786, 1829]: 1.29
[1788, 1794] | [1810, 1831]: 1.03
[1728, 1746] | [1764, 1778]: 1.66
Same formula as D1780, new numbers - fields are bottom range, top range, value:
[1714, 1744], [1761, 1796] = 1.53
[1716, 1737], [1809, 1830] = 1.54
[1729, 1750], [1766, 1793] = 1.56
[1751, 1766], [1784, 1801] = 1.01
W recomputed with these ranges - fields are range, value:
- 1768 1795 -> 82.1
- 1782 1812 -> 78.6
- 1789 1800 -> 78.8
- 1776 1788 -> 84.9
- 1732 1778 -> 70.3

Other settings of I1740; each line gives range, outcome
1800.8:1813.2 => 76.6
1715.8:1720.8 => 65.6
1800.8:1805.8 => 75.1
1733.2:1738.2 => 45.9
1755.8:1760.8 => 80.2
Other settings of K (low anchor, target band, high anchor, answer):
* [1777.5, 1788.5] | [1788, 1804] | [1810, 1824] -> 0.06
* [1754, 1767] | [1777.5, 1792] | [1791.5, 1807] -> -0.06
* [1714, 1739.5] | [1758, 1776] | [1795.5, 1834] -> -0.25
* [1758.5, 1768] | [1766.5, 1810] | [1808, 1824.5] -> 0.01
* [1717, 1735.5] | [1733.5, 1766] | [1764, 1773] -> 0.03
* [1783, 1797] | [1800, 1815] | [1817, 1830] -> 0.05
